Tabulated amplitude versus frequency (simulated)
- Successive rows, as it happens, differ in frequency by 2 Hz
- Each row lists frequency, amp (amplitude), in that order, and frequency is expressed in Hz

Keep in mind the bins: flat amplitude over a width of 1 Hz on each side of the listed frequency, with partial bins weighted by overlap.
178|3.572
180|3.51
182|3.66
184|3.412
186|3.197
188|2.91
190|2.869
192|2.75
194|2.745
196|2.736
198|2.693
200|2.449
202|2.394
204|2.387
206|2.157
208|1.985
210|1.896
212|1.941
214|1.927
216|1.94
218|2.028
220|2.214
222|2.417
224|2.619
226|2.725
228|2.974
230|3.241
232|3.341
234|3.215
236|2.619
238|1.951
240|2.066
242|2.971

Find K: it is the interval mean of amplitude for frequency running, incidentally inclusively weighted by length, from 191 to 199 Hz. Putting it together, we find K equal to 2.73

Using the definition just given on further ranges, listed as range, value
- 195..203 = 2.57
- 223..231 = 2.89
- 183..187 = 3.3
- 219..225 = 2.42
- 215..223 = 2.15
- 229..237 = 3.1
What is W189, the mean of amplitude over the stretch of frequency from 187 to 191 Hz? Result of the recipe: 2.89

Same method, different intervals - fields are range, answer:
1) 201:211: 2.16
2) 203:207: 2.27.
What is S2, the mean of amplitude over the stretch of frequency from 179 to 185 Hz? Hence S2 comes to 3.53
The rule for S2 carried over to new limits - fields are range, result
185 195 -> 2.89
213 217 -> 1.93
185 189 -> 3.05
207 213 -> 1.94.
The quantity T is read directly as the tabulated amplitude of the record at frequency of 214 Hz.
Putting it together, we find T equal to 1.927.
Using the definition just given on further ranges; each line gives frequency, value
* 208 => 1.985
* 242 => 2.971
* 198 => 2.693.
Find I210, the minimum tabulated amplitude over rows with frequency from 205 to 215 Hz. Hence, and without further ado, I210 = 1.896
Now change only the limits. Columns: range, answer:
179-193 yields 2.75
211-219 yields 1.927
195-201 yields 2.449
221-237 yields 2.417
